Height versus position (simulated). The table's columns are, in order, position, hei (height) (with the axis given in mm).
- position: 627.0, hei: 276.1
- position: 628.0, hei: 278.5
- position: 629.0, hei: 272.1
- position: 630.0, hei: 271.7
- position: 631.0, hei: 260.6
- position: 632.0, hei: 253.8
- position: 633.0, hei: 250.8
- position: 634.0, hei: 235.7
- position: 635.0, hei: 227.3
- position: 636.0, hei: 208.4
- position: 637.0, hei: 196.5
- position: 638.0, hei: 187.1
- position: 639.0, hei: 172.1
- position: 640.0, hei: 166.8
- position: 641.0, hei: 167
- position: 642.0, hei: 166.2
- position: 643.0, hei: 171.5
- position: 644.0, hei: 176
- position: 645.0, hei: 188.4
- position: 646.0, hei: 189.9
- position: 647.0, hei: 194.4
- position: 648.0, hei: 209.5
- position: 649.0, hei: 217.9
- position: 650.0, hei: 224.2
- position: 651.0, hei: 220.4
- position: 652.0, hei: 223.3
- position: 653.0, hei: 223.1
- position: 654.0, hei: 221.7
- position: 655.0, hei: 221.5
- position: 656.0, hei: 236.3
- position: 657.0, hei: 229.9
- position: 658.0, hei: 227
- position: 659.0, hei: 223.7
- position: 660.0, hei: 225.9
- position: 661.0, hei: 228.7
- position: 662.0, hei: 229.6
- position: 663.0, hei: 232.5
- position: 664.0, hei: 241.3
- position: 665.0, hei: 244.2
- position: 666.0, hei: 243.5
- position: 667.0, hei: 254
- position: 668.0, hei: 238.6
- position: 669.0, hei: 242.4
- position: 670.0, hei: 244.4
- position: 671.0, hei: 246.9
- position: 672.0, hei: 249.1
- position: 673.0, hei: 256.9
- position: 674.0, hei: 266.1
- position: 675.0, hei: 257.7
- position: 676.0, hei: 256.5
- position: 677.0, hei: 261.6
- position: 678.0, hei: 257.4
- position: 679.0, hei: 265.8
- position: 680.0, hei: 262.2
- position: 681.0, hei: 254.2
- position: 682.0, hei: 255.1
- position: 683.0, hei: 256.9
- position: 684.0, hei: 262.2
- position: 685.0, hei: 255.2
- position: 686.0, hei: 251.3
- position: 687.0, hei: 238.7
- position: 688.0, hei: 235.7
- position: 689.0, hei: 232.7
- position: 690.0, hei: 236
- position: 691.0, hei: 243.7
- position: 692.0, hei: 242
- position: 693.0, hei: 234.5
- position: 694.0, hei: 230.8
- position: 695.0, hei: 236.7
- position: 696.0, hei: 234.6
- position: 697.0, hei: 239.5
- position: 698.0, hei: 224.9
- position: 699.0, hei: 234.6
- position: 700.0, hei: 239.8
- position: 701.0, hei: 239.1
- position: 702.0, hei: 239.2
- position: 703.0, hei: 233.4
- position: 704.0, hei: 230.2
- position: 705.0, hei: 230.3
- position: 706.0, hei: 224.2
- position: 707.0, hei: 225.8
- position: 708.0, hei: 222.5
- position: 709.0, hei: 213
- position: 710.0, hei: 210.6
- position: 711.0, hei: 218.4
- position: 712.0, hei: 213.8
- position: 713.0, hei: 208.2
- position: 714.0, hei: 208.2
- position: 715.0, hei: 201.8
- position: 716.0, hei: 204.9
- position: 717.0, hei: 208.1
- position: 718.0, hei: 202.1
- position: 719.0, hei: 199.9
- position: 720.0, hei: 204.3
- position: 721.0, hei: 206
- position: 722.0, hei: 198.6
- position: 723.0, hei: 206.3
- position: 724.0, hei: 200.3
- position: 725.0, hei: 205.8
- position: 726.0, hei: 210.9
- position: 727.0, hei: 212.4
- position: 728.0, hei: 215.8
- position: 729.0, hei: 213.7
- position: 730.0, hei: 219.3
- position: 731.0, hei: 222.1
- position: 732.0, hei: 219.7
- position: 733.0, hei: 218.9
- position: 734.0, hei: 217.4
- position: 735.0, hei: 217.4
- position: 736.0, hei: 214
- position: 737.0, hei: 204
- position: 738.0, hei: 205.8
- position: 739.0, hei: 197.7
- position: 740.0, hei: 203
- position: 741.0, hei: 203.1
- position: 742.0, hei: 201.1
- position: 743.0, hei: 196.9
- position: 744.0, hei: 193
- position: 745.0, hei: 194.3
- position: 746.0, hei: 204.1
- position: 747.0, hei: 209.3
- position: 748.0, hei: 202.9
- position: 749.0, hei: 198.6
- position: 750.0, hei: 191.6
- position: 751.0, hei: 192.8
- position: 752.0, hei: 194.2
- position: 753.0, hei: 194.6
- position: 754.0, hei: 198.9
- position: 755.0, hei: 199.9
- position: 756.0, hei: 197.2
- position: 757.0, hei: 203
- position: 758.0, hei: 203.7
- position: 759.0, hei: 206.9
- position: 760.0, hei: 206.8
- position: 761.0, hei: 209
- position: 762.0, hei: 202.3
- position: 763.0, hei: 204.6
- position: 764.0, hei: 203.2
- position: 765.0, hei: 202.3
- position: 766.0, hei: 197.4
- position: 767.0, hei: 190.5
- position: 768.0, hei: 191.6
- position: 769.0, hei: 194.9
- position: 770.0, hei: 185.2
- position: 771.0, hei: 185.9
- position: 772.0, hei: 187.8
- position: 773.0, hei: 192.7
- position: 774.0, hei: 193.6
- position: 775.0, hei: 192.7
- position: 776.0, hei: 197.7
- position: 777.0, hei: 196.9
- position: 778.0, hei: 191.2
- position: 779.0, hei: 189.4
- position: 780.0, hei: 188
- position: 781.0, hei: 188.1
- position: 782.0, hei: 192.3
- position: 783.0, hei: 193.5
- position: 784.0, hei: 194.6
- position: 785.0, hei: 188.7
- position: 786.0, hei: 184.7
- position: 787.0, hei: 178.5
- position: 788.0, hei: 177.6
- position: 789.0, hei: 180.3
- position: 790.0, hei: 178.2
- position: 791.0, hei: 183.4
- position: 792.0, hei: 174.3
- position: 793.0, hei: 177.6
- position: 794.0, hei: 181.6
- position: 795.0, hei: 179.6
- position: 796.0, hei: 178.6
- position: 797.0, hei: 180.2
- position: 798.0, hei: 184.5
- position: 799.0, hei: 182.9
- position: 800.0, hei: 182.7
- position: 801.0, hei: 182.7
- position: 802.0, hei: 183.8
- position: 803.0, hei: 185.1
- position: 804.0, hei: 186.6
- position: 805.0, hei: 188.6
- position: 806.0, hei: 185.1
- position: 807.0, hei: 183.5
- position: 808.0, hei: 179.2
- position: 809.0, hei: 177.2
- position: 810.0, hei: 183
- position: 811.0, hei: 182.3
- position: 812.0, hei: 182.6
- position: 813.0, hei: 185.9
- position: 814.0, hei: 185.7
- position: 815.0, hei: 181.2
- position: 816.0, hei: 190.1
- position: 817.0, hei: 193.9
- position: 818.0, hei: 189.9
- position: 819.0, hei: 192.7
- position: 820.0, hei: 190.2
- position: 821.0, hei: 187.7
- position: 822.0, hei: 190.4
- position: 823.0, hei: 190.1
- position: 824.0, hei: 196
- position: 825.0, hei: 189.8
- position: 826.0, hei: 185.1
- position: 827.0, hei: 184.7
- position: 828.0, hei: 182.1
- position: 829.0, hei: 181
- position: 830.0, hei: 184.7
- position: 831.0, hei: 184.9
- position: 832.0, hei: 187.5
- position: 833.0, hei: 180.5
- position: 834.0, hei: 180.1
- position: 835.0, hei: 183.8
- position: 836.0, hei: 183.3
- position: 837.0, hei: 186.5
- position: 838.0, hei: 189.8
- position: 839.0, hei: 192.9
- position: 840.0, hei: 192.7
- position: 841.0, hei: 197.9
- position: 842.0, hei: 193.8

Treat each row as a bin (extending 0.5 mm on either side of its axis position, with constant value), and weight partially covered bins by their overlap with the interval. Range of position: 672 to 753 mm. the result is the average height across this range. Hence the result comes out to 223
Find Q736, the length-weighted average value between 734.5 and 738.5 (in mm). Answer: 210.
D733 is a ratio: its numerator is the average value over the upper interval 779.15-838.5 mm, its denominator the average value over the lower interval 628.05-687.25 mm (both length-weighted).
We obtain 0.80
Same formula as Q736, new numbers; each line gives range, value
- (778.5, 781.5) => 188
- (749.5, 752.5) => 193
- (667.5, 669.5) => 240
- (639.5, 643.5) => 168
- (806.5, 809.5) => 180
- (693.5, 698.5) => 233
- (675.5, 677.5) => 259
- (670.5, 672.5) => 248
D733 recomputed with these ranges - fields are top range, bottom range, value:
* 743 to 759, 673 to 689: 0.78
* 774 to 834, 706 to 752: 0.89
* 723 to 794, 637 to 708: 0.86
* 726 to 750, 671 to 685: 0.81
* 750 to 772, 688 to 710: 0.85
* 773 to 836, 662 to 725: 0.79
